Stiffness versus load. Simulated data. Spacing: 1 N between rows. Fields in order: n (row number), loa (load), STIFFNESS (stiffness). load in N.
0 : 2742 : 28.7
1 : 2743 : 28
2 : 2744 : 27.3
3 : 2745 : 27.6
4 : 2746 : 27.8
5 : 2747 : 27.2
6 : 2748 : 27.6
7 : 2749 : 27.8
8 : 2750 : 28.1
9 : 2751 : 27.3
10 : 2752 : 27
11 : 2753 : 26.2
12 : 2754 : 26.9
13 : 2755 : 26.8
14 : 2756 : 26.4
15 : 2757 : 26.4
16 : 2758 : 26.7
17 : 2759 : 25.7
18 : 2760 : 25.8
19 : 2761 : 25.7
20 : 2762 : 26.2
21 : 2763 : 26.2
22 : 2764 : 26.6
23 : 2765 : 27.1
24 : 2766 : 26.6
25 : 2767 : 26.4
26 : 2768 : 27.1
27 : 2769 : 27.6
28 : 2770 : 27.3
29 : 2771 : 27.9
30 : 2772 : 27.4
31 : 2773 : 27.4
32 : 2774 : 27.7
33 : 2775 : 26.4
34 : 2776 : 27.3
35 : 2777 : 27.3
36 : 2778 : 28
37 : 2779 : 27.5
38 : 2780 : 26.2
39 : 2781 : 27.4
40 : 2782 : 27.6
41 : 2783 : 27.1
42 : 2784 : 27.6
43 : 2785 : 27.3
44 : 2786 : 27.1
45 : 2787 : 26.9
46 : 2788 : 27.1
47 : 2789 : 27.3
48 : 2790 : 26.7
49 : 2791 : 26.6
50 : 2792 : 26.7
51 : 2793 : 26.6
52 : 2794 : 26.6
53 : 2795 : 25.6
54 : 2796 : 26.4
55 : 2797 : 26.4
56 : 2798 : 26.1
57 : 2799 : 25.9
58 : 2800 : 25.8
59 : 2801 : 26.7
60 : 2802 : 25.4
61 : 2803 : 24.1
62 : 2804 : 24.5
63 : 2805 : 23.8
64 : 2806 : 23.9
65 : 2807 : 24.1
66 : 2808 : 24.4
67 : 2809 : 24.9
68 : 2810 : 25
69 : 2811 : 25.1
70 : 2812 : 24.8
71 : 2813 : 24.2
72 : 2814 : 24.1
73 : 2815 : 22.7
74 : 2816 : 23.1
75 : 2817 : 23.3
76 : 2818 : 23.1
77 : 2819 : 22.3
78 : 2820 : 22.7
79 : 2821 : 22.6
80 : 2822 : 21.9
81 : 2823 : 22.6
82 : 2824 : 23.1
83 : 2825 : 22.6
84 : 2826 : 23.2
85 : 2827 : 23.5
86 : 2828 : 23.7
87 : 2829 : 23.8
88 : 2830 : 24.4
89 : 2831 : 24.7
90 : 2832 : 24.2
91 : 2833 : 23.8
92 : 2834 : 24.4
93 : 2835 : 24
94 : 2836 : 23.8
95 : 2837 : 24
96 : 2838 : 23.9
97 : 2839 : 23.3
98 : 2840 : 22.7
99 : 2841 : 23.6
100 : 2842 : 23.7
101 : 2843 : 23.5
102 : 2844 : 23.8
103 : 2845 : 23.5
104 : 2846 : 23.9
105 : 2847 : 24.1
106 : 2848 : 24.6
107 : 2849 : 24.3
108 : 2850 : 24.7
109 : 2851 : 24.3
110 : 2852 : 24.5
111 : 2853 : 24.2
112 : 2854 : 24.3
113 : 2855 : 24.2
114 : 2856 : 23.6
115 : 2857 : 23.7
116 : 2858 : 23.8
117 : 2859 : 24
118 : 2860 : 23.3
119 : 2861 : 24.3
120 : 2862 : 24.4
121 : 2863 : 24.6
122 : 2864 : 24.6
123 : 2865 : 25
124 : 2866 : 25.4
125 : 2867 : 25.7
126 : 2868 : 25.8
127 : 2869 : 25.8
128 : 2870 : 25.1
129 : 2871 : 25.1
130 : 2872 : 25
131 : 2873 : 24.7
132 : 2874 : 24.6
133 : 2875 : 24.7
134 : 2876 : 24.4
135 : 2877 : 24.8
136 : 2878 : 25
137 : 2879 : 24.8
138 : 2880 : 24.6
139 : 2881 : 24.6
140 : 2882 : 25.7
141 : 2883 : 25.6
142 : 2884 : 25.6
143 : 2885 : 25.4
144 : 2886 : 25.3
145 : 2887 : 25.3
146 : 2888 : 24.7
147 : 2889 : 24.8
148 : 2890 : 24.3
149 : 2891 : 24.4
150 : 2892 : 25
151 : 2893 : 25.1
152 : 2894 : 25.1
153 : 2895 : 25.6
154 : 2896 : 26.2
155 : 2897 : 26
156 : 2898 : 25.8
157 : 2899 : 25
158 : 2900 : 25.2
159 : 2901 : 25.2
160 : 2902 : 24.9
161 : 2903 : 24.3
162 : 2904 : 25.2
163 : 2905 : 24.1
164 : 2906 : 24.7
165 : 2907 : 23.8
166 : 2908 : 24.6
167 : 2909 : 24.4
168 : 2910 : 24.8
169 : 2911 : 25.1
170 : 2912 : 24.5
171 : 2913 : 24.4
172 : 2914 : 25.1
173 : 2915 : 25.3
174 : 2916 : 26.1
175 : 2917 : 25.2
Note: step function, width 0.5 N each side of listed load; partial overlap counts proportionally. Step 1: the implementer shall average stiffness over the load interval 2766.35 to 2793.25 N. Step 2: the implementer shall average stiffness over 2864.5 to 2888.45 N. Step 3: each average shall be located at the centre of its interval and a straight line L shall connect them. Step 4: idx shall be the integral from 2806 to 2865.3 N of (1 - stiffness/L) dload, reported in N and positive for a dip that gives 4.88 N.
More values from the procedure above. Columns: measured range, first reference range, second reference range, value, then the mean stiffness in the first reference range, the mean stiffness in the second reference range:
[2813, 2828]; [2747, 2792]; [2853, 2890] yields 1.7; 27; 24.8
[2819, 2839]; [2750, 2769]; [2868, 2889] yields 1.7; 26.6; 25.1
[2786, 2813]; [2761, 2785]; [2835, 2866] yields 0.4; 27.1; 24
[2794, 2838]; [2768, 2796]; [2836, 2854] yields 2.1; 27.1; 23.9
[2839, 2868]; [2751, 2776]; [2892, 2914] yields 1.6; 26.8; 25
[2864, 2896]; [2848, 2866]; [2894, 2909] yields -0.5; 24.3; 25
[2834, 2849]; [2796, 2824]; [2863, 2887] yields 0.5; 24.2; 25.1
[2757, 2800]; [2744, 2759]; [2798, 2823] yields -1.9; 27.1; 24.1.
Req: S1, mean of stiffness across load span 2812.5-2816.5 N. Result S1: 23.5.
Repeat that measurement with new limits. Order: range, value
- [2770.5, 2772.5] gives 27.6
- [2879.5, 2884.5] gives 25.2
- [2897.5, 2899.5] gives 25.4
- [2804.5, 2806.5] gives 23.9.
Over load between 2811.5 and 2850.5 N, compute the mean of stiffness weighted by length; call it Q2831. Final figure 23.6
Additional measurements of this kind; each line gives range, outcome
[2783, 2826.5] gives 24.9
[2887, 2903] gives 25.1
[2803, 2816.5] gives 24.2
